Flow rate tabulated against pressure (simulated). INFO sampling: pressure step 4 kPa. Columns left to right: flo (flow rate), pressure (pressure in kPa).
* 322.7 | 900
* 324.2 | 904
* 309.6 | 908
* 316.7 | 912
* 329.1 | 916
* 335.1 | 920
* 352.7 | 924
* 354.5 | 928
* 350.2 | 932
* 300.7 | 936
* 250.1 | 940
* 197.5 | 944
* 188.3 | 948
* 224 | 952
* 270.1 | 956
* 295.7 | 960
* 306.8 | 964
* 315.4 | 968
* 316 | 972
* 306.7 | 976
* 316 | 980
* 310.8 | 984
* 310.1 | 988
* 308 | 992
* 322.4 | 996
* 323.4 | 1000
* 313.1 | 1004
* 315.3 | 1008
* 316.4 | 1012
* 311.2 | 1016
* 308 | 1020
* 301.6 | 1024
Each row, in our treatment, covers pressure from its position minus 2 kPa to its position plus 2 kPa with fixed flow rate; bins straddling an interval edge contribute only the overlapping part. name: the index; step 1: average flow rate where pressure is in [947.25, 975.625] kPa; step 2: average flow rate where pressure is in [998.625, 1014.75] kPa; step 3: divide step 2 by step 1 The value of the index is 1.13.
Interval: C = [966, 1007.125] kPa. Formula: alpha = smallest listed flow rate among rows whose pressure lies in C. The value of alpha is 306.7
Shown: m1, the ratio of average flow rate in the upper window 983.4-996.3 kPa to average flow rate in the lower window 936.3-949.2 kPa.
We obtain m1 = 1.4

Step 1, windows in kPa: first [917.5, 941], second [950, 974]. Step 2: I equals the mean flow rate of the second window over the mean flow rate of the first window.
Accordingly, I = 0.88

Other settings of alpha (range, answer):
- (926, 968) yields 188.3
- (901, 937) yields 300.7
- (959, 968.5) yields 295.7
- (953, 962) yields 270.1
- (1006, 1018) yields 311.2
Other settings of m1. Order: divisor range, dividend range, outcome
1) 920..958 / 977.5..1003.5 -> 1.13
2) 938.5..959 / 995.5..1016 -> 1.39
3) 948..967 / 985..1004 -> 1.18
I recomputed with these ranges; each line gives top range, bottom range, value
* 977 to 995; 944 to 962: 1.30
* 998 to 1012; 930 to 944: 1.11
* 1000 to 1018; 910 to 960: 1.09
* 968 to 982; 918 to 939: 0.94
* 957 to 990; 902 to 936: 0.93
